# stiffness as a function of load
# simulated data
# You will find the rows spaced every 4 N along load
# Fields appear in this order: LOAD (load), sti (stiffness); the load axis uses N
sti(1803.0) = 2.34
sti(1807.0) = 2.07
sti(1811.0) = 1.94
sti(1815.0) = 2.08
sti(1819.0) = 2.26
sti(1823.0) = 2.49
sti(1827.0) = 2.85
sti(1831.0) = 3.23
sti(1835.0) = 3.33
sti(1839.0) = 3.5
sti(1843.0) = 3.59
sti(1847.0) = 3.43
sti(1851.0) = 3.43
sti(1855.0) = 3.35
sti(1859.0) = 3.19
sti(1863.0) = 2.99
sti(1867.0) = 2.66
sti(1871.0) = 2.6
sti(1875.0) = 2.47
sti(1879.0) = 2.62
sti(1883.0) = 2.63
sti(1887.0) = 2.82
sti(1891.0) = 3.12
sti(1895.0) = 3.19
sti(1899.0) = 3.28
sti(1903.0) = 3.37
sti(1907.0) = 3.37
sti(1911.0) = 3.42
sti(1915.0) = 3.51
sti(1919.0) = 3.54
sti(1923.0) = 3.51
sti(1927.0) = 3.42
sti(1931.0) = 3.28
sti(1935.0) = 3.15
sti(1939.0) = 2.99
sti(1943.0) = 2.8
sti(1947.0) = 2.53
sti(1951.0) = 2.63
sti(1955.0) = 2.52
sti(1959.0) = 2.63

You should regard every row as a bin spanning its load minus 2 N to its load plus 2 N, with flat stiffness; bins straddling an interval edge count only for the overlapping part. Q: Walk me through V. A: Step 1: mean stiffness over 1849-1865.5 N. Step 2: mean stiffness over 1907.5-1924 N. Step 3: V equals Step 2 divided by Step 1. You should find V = 1.08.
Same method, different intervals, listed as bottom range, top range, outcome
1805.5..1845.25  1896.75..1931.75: 1.24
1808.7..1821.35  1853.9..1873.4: 1.39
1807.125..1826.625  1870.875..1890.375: 1.19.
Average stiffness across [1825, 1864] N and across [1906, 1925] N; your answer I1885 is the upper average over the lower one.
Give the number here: 1.1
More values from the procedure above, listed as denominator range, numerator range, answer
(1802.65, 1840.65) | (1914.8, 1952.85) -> 1.19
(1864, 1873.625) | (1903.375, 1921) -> 1.30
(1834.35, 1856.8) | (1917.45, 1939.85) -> 0.97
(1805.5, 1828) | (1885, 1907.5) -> 1.41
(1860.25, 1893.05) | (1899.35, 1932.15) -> 1.25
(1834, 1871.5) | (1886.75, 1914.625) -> 1.01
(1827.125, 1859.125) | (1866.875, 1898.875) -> 0.83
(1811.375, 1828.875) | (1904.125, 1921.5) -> 1.46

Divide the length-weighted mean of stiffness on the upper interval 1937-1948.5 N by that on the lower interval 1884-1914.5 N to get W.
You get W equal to 0.9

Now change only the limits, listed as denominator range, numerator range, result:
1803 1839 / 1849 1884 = 1.12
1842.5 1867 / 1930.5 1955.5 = 0.87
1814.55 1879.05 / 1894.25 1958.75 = 1.06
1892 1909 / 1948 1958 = 0.78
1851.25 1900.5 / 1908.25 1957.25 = 1.06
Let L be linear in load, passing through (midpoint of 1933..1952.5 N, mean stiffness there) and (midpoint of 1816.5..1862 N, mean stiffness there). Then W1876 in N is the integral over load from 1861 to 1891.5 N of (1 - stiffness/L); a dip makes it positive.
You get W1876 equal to 3.1 N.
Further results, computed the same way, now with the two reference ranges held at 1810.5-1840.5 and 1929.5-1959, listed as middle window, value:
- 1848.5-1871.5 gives -2.62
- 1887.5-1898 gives -1.26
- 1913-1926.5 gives -3.40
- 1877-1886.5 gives 0.41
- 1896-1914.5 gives -3.78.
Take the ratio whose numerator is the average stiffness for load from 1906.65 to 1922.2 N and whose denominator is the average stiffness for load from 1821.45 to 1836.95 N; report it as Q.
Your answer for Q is 1.2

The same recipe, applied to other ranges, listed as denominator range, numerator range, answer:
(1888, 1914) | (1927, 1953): 0.89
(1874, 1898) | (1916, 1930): 1.22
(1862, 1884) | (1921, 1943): 1.22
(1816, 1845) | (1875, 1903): 0.98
